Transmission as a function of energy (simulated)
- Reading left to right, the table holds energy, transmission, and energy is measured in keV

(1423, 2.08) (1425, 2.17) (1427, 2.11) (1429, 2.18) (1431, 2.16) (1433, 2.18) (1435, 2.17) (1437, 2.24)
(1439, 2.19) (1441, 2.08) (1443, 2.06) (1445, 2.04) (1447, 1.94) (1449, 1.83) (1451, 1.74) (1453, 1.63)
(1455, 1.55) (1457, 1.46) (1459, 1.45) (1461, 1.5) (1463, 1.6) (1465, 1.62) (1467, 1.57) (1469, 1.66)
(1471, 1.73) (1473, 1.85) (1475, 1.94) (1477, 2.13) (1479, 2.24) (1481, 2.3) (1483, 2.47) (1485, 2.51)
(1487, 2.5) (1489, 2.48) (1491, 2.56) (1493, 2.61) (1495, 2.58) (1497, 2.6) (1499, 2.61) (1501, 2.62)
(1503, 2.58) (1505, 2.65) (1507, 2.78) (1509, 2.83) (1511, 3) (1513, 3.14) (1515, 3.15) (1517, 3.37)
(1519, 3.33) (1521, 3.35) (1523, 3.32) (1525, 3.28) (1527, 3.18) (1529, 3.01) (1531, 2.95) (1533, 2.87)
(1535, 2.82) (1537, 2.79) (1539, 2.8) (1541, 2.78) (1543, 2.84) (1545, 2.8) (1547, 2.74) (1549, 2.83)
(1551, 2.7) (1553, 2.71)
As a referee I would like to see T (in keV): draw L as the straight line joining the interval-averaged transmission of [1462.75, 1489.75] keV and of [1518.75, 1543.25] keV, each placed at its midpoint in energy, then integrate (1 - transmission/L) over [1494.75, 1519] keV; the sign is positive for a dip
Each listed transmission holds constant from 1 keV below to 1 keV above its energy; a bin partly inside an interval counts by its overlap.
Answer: -2.4 keV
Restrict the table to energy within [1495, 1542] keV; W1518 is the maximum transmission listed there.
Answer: 3.37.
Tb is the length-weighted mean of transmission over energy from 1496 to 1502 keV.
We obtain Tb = 2.61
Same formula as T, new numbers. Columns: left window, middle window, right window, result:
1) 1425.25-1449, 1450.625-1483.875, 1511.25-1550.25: 8.6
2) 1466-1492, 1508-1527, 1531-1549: -4.6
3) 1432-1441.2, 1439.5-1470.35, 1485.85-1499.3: 7.7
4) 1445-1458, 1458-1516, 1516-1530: 4.4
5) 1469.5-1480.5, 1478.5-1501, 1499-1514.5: -1.5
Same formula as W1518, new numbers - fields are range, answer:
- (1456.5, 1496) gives 2.61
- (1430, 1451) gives 2.24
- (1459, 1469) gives 1.66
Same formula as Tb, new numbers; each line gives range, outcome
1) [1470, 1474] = 1.79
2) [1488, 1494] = 2.55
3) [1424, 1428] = 2.14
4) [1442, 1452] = 1.92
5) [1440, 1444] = 2.07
